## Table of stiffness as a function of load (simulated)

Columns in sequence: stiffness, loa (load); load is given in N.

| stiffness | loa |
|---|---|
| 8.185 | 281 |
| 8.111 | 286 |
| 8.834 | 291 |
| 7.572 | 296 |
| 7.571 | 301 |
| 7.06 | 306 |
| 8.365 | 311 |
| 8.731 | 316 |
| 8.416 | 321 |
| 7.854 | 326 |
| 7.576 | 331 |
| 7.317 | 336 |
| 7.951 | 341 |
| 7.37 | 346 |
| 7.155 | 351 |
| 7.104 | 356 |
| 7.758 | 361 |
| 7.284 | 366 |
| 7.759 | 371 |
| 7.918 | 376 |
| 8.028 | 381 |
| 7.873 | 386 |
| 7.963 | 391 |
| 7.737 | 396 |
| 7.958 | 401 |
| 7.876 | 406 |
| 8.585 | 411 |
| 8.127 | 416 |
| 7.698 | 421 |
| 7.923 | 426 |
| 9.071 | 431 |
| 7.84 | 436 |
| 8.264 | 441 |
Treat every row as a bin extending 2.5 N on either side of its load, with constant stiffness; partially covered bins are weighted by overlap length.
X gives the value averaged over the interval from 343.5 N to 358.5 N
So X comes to 7.21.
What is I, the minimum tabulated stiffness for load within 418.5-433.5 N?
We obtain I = 7.698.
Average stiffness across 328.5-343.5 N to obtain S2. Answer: 7.61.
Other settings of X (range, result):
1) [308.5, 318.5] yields 8.55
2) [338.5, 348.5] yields 7.66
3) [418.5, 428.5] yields 7.81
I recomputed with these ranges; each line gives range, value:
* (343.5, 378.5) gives 7.104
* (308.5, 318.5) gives 8.365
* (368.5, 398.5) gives 7.737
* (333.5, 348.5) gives 7.317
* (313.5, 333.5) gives 7.576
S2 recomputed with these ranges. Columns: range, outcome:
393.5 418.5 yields 8.06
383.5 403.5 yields 7.88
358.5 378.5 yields 7.68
